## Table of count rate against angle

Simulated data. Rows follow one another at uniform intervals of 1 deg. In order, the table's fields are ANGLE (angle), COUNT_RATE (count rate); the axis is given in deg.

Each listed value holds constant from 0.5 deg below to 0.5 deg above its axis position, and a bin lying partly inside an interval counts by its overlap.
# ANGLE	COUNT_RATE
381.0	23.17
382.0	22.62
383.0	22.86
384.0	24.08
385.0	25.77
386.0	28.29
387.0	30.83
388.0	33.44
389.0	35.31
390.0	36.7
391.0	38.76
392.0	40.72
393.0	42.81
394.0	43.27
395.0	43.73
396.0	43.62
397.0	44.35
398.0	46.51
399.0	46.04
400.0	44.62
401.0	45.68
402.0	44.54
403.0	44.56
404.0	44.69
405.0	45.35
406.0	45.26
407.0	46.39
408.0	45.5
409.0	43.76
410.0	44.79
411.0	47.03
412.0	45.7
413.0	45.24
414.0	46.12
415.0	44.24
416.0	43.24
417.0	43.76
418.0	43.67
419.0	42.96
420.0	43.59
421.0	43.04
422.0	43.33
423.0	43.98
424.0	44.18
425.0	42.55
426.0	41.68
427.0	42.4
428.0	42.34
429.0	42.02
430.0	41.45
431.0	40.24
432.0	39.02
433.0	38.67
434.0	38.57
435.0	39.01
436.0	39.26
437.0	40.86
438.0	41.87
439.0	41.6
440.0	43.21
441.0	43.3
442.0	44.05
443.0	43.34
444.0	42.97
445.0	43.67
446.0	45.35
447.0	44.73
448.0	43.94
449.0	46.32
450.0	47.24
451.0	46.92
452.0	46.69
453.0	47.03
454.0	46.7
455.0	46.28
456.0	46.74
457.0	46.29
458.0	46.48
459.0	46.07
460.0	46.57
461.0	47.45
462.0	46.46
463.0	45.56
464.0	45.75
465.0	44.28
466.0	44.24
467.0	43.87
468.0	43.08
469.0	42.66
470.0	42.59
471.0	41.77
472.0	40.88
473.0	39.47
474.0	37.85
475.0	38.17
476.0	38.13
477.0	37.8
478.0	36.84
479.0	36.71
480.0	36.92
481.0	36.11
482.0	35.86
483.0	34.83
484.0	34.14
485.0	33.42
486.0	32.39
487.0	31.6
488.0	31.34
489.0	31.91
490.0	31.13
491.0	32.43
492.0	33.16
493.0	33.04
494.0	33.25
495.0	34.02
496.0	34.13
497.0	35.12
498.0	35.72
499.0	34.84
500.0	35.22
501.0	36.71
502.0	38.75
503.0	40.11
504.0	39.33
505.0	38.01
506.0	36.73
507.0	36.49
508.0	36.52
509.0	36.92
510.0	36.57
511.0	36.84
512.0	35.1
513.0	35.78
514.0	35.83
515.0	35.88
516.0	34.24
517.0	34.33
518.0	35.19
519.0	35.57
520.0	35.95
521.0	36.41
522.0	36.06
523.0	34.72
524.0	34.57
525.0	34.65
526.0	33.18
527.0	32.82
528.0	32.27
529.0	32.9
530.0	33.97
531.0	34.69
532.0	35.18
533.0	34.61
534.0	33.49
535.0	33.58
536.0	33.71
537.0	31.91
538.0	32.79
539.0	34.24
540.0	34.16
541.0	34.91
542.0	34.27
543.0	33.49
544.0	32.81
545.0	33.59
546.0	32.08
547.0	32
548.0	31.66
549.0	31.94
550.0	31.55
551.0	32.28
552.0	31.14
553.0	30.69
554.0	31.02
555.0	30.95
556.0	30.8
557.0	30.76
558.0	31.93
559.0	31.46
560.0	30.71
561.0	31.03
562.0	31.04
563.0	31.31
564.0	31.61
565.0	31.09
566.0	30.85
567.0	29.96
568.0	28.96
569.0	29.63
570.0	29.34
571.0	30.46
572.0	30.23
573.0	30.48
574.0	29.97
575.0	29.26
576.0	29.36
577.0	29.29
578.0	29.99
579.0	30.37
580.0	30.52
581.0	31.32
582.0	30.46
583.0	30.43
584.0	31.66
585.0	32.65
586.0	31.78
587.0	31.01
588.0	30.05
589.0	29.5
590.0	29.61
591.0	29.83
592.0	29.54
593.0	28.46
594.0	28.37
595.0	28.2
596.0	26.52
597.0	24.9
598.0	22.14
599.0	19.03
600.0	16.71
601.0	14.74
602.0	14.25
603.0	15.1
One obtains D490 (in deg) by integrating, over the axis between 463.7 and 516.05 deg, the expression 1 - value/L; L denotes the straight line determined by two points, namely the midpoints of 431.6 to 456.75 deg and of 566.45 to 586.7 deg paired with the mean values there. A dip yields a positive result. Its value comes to 2.85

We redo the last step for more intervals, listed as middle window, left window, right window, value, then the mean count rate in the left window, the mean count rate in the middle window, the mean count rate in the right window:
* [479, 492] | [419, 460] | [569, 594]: 1.8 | 43.5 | 33.6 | 30.2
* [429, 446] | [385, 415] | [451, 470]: 1.1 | 42.3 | 41.5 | 45.6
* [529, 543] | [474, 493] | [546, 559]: -0.7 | 34.6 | 33.9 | 31.4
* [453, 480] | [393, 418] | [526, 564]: -2.4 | 44.8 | 43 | 32.5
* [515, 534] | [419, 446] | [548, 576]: -0.3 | 42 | 34.5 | 30.7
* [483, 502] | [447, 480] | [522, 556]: 2.8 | 43.6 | 33.7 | 33.1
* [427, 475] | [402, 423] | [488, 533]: -3.1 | 44.6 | 43.4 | 35.1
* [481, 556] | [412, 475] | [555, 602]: 2.3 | 43.5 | 34.2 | 28.9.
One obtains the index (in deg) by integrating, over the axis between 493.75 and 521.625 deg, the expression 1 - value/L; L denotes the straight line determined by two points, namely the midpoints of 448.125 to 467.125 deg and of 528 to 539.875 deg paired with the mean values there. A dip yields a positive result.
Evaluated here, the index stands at 1.36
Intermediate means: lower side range 46.2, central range 36.1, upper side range 33.7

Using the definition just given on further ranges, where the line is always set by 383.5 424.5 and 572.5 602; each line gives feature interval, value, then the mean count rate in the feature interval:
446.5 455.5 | -1.8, 46.2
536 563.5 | -1.2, 32.1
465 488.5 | -1.0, 38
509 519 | -0.6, 35.6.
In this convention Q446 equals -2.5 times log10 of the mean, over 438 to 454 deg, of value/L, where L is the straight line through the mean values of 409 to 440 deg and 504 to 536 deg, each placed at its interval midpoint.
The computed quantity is -0.10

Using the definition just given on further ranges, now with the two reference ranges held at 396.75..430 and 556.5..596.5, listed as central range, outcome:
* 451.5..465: -0.15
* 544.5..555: 0.03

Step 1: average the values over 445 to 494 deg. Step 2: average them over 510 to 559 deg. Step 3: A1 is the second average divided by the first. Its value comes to 0.83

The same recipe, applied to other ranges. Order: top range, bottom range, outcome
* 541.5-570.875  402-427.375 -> 0.71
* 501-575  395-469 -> 0.76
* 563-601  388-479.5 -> 0.67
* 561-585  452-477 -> 0.69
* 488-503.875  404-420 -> 0.77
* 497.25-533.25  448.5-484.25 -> 0.84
